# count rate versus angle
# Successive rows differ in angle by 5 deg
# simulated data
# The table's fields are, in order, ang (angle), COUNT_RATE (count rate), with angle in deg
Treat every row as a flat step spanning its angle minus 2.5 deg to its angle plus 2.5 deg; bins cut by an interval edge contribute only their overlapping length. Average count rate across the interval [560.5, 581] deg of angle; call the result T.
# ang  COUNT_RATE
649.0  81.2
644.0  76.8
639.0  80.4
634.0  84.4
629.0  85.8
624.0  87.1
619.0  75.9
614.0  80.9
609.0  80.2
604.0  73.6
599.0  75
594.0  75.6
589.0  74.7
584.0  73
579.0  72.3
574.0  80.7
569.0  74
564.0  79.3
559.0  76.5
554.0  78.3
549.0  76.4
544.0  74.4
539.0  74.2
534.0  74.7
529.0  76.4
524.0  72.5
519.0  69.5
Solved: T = 76.7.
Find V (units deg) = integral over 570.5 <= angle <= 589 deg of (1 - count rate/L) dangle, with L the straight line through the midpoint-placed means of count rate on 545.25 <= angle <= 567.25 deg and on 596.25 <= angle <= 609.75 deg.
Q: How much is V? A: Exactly 0.3 deg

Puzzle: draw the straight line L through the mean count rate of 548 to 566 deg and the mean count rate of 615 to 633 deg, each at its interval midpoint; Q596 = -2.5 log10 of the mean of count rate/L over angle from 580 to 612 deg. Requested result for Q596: 0.08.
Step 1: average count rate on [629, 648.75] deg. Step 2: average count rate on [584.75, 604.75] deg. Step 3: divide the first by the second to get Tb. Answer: 1.09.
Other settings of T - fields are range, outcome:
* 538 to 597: 75.8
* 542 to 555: 76.2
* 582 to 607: 74.5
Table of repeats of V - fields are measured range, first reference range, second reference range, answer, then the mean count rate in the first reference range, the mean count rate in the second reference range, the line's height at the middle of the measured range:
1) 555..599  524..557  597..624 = 0.6 deg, 75.5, 78.1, 76.8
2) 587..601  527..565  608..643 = 0.8 deg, 76.2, 82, 79.7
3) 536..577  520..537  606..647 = -0.3 deg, 74.1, 81.3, 76.2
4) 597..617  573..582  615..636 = 0.7 deg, 75.6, 83.1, 80.2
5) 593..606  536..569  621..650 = 0.8 deg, 76.3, 82.6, 79.9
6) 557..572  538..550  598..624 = -0.2 deg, 74.9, 78.2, 75.9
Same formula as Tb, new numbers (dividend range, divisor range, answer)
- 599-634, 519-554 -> 1.08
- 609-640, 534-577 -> 1.08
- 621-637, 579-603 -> 1.15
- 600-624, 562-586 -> 1.03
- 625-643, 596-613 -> 1.09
